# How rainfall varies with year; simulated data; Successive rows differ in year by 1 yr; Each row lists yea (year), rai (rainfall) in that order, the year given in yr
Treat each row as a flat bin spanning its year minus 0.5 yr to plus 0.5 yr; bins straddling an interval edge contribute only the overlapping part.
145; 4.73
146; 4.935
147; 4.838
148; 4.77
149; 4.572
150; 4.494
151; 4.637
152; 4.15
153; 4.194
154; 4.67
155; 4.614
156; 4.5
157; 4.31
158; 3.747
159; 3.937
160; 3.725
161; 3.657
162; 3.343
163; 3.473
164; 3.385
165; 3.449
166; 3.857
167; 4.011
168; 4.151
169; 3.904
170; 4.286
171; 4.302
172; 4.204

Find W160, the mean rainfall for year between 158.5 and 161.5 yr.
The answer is 3.77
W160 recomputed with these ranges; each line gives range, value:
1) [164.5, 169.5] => 3.87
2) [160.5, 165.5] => 3.46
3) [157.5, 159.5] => 3.84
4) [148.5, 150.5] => 4.53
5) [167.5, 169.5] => 4.03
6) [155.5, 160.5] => 4.04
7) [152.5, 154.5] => 4.43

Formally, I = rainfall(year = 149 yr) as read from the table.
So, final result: 4.572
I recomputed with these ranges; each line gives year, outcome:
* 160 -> 3.725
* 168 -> 4.151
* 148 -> 4.77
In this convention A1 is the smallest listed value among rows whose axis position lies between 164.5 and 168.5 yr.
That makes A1 3.449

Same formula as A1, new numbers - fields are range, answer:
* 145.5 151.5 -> 4.494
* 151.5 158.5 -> 3.747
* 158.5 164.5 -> 3.343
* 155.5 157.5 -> 4.31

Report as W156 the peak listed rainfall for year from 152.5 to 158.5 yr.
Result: 4.67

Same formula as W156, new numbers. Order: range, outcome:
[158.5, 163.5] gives 3.937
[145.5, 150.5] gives 4.935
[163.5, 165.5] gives 3.449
